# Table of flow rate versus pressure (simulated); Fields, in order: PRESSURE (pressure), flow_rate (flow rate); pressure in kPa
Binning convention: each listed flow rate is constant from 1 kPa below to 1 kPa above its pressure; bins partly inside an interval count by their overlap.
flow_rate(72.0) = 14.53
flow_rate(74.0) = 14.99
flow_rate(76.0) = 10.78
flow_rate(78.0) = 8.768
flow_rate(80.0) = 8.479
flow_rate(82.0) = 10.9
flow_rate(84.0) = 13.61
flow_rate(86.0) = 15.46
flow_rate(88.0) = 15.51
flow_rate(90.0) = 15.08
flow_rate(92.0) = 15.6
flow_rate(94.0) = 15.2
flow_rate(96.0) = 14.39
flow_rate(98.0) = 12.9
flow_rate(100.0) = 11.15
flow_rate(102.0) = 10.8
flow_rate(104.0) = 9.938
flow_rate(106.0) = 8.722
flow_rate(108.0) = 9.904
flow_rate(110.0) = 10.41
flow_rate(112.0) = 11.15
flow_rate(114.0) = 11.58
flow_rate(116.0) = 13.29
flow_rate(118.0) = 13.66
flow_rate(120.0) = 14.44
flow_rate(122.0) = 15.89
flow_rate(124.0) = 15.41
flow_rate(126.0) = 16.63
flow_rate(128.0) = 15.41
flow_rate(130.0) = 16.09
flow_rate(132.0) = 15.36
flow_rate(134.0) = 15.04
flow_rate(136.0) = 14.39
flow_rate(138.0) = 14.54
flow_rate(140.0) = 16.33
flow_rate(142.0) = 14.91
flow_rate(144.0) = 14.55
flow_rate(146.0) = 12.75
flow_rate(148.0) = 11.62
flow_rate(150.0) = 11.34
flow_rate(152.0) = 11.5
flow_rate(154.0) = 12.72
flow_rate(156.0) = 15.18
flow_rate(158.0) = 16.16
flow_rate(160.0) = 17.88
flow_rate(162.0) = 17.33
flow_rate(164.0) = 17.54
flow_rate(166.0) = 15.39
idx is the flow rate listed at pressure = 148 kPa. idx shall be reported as 11.62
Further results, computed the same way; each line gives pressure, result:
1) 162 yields 17.33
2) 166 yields 15.39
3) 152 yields 11.5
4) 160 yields 17.88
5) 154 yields 12.72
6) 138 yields 14.54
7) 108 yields 9.904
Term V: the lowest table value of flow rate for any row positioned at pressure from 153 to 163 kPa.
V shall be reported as 12.72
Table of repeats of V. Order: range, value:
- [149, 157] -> 11.34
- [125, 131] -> 15.41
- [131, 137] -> 14.39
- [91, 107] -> 8.722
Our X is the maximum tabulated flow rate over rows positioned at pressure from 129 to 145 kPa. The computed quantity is 16.33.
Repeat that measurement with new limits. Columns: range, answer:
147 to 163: 17.88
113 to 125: 15.89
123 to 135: 16.63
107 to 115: 11.58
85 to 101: 15.6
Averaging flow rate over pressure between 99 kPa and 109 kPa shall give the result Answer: 10.1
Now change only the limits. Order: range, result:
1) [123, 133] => 15.8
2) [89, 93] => 15.3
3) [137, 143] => 15.3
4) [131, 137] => 14.9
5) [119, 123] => 15.2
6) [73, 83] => 10.8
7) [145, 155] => 12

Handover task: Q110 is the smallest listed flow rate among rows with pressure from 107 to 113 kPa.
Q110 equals 9.904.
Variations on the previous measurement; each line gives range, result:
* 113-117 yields 11.58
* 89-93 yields 15.08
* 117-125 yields 13.66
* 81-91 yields 10.9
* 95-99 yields 12.9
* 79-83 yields 8.479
